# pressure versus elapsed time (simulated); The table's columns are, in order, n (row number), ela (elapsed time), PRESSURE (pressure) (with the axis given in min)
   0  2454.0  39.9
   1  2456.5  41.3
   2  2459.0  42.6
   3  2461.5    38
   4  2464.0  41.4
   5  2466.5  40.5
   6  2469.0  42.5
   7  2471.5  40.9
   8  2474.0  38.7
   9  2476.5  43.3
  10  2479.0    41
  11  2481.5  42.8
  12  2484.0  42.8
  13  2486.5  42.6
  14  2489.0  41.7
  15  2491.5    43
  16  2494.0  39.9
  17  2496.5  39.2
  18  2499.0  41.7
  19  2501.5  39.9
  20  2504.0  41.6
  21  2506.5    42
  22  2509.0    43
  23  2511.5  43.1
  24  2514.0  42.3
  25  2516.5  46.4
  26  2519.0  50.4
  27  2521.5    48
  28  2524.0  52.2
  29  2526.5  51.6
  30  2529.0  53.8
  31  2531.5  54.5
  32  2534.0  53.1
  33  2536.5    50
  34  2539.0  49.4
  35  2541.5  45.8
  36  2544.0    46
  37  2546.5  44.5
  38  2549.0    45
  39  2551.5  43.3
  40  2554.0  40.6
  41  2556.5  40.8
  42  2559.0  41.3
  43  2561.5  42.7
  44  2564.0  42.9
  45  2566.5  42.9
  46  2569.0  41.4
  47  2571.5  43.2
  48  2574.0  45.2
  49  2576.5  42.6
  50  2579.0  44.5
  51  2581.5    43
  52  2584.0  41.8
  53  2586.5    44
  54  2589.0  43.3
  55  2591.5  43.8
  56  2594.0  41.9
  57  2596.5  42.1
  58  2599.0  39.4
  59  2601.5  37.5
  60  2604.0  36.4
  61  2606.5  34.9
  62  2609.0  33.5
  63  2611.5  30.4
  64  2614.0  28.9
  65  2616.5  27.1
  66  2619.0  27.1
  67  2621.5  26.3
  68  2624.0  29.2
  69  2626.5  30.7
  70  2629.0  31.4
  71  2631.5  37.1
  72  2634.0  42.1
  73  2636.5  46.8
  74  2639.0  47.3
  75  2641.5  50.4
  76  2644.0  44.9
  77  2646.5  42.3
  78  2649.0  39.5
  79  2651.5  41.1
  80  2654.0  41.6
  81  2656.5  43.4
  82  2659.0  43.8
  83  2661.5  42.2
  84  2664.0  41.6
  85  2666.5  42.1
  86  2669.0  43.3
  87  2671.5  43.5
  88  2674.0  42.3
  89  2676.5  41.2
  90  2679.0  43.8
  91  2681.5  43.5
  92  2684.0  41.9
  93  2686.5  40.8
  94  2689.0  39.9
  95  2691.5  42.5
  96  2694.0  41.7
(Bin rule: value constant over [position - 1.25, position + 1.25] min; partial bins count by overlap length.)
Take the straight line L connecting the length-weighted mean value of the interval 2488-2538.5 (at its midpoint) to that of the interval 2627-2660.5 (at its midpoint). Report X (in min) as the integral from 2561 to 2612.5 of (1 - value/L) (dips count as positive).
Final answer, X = 3.5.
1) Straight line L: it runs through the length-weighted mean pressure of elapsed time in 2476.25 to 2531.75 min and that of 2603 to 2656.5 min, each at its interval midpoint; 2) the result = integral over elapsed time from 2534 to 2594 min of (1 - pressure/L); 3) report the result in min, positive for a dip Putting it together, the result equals -4.65 min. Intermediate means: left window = 44.5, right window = 36.8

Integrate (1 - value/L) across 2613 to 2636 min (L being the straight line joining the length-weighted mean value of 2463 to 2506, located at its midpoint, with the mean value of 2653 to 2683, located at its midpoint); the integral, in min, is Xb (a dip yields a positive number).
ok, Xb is 5.84 min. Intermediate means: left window 41.4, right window 42.7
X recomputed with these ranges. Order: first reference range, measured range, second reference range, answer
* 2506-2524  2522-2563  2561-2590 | -2.4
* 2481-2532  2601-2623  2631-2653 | 6.4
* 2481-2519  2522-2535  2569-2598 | -3.1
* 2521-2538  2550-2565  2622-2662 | 2.2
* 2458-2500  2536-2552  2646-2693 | -1.8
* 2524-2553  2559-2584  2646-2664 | 2.1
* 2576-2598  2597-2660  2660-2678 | 7.8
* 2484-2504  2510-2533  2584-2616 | -5.0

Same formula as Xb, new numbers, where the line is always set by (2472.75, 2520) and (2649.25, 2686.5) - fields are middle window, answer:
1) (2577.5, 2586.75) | -0.2 min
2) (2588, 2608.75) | 1.4 min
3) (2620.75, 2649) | 2.1 min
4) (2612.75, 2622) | 3.3 min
